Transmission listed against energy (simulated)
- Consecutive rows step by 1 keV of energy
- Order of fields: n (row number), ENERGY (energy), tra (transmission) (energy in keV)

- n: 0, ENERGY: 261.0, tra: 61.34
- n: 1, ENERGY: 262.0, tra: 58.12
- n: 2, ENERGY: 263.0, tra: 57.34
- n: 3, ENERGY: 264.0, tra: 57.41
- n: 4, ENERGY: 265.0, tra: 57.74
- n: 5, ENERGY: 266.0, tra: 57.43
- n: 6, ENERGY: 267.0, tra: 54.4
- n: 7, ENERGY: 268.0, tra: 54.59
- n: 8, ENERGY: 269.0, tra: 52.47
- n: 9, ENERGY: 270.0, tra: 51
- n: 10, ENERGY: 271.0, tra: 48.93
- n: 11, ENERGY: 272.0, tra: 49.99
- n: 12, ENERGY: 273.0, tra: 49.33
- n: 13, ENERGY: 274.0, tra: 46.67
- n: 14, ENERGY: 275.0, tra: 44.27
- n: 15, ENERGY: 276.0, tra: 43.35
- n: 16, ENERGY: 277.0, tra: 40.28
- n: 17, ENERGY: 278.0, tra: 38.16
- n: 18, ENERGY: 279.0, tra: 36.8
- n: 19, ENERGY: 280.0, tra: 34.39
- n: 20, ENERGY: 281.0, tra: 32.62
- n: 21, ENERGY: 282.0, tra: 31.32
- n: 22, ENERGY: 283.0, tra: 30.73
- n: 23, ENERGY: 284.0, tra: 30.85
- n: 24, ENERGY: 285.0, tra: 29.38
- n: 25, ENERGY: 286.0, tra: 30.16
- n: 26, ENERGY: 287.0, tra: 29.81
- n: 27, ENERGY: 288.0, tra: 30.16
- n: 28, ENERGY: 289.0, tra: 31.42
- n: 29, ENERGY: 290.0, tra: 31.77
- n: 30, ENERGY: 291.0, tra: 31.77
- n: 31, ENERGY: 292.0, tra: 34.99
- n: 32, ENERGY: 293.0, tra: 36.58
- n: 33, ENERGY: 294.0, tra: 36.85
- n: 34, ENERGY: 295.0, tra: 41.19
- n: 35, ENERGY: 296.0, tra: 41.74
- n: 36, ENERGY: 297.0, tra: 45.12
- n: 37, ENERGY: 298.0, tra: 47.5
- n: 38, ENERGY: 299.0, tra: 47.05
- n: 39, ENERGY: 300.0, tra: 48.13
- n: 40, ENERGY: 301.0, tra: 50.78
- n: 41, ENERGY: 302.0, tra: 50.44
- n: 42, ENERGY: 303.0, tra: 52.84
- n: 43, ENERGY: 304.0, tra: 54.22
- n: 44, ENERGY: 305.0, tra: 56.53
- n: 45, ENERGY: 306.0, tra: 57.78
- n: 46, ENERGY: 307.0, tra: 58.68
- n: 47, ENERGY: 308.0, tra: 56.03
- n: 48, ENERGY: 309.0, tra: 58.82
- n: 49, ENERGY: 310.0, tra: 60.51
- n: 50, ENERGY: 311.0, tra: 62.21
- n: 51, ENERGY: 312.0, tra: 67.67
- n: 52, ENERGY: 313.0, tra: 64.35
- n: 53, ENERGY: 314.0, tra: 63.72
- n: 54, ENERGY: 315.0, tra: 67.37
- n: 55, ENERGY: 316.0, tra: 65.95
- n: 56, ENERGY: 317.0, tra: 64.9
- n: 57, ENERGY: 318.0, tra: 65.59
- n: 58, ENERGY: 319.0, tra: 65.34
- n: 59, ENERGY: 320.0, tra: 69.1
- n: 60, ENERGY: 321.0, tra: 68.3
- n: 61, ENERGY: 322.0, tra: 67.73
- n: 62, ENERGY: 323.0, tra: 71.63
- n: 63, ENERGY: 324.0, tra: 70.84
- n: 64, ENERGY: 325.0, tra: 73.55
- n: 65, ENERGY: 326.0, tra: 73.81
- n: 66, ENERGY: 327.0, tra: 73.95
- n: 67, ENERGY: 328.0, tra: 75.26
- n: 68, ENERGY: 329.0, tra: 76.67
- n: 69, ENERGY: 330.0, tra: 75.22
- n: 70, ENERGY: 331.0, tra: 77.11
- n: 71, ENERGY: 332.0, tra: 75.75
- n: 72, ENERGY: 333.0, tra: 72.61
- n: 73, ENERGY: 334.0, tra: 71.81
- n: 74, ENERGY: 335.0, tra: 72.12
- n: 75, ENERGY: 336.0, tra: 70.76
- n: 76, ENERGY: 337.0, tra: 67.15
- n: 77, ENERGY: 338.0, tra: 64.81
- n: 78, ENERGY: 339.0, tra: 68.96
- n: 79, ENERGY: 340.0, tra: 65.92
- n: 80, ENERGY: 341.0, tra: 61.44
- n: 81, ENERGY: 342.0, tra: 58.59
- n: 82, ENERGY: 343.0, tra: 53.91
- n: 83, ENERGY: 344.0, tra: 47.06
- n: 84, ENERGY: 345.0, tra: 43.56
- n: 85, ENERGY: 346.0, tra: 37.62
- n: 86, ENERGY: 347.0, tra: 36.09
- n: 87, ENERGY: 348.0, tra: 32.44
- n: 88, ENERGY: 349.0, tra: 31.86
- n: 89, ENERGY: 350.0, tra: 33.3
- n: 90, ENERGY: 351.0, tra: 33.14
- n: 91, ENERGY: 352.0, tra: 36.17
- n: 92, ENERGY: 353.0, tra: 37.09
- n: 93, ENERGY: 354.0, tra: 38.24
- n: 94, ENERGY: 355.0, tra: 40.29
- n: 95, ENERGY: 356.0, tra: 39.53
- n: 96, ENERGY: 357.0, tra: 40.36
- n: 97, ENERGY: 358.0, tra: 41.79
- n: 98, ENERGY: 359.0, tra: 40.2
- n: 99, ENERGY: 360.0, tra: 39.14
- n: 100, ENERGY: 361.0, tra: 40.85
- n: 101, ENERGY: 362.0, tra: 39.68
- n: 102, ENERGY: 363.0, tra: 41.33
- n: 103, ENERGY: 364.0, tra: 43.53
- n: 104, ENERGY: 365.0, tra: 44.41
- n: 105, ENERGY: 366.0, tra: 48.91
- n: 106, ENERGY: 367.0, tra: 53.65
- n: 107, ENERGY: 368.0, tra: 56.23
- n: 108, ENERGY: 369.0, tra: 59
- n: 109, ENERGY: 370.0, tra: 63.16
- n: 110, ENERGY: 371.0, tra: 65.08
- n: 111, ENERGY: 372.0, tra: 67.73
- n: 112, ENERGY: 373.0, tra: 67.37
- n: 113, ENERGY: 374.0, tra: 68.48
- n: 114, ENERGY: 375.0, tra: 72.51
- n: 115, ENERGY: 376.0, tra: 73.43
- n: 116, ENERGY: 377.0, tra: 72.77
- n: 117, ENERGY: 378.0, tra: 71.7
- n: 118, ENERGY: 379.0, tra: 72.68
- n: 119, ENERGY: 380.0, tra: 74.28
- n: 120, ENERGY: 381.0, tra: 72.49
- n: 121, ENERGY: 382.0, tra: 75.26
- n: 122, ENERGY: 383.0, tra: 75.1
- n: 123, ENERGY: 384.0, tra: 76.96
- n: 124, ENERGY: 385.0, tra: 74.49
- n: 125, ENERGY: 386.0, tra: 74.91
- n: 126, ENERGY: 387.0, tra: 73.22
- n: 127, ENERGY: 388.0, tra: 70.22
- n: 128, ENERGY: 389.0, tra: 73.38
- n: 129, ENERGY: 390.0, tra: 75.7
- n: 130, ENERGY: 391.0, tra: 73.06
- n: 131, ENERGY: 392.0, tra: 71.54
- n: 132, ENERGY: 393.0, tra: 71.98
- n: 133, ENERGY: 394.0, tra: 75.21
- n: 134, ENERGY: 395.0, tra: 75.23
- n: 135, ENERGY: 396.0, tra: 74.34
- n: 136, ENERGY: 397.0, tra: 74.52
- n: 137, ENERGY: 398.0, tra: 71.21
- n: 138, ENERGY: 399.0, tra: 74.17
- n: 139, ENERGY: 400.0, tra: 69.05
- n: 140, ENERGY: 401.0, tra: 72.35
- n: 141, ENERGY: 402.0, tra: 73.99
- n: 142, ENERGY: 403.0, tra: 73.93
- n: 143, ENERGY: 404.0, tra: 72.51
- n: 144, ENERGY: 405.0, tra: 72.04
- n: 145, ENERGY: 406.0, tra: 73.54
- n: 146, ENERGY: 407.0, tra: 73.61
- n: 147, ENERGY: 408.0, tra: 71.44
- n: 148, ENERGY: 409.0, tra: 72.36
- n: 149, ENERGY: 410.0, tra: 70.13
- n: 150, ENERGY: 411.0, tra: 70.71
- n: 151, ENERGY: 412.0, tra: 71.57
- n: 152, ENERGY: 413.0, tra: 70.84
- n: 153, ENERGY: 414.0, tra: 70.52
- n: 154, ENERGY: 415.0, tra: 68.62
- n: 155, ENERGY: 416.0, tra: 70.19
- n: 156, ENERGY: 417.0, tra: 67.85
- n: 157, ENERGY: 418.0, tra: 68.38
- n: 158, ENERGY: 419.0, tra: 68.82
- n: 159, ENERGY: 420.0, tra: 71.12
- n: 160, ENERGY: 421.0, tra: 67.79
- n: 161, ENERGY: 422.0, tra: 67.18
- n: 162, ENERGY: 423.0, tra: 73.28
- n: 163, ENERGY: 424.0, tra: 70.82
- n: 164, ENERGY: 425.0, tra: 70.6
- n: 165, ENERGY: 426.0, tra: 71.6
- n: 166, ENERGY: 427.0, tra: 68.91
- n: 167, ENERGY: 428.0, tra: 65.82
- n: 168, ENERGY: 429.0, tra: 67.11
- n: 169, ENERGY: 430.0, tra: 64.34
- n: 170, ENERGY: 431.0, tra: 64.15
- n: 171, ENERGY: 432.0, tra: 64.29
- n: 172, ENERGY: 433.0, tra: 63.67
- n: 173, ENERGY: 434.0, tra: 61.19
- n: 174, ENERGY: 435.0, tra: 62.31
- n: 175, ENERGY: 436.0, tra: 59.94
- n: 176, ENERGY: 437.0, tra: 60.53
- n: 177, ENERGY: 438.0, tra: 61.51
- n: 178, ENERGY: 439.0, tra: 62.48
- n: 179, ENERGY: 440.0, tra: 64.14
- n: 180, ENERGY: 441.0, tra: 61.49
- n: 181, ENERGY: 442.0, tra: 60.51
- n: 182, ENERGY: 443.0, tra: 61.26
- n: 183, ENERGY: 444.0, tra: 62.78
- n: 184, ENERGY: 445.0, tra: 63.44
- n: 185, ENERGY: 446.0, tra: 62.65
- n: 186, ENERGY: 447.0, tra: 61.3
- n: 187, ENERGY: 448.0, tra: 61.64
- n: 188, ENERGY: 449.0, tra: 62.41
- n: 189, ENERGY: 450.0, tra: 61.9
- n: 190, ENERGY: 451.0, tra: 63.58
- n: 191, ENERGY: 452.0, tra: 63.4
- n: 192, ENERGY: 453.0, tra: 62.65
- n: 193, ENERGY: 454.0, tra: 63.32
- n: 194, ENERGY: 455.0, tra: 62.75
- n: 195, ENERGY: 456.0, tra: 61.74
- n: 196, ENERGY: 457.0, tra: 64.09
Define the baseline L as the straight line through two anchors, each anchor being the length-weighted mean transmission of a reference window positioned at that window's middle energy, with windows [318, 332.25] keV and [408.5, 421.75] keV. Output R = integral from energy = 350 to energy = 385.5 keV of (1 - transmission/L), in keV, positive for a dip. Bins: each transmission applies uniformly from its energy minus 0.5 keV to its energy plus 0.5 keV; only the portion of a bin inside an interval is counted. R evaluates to 7.7 keV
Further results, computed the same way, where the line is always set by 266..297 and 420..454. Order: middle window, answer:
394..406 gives -3.0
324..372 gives -4.4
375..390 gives -4.9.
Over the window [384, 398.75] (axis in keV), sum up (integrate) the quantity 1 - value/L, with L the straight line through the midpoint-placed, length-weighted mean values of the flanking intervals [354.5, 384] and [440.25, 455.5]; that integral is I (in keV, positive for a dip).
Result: -3.7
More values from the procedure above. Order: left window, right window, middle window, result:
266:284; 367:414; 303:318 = -2.6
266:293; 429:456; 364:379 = -2.9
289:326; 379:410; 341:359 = 6.6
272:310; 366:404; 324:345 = -5.0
